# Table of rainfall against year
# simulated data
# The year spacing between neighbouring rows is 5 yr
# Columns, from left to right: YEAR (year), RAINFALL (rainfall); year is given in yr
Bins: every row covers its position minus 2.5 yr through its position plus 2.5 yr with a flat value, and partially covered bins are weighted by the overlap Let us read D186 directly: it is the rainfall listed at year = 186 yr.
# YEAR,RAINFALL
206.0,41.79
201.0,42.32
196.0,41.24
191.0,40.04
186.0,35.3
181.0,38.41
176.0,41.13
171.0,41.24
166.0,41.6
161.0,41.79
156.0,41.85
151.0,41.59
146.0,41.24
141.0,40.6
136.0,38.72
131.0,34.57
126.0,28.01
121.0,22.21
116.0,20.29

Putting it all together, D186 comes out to 35.3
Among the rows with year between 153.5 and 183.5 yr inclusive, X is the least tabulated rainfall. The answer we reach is 38.41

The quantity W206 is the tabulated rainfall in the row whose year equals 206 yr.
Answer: 41.79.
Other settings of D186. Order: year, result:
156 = 41.85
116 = 20.29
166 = 41.6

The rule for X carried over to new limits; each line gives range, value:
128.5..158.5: 34.57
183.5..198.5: 35.3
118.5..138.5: 22.21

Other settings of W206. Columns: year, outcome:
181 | 38.41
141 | 40.6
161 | 41.79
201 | 42.32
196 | 41.24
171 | 41.24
